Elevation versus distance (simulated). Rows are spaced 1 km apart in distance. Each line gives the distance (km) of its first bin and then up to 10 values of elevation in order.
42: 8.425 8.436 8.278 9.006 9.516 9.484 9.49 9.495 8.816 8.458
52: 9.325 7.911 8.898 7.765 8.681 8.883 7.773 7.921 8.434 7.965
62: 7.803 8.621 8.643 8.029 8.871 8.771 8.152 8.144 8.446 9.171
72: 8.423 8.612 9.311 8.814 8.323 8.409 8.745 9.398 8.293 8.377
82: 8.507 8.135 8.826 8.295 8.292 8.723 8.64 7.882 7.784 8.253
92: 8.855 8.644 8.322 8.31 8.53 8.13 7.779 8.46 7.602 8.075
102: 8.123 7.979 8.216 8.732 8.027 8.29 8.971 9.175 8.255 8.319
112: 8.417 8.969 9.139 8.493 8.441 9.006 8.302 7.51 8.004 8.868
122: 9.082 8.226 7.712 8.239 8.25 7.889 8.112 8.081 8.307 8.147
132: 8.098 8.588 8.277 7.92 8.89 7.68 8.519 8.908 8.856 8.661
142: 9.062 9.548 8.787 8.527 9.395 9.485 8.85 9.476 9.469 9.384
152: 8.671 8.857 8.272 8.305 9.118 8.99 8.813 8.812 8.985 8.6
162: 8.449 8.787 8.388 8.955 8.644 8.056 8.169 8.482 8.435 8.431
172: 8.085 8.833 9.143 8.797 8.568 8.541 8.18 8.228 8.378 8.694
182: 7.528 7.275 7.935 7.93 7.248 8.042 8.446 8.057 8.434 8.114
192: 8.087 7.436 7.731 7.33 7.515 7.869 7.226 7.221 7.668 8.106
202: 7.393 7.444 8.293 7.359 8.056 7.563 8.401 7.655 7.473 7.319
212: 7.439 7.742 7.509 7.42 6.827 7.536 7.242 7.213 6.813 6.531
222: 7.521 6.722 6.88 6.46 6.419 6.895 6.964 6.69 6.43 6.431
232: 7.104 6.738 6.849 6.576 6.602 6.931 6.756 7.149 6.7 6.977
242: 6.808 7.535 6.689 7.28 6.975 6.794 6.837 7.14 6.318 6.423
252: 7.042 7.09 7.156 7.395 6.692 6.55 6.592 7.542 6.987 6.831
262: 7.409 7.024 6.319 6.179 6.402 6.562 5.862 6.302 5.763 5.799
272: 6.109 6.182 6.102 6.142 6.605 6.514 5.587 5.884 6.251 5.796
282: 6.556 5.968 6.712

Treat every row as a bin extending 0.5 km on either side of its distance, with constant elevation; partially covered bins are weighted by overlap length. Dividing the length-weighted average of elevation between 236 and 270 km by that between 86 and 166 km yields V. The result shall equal 0.80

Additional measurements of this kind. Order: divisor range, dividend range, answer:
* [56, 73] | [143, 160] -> 1.07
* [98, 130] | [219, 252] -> 0.82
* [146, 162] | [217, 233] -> 0.77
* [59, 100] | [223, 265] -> 0.81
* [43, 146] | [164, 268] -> 0.87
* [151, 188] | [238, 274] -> 0.80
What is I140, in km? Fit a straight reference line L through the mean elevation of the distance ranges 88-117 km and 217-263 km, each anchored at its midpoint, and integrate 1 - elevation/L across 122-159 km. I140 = -3.1 km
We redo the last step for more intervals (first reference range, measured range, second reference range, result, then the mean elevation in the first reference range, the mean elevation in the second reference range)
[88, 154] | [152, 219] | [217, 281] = -4.29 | 8.49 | 6.69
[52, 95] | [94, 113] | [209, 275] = -0.36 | 8.45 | 6.82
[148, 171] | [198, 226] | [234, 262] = 1.00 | 8.73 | 6.91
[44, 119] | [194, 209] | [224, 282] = -1.00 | 8.51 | 6.64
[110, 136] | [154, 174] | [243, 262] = -1.78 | 8.34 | 6.94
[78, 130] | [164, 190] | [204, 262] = -2.27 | 8.37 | 7.04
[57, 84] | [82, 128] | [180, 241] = -0.86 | 8.48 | 7.37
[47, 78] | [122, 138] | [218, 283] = -0.65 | 8.56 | 6.66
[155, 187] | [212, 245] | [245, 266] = 1.89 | 8.43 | 6.86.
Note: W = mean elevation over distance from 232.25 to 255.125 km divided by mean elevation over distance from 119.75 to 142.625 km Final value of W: 0.8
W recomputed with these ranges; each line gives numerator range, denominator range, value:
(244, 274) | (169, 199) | 0.82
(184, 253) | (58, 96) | 0.86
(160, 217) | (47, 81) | 0.93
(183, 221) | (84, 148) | 0.90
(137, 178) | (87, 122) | 1.04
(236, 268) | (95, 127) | 0.82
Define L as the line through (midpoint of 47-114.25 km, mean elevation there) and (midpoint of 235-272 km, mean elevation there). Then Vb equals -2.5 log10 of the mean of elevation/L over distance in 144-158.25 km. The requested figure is -0.16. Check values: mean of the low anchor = 8.48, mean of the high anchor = 6.75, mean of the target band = 8.97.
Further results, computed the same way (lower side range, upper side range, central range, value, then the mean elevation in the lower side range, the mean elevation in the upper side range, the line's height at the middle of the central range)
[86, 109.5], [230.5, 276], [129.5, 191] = -0.12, 8.33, 6.7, 7.67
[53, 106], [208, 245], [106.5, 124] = -0.06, 8.39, 7.01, 8.06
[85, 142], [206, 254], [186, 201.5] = -0.05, 8.36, 7.02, 7.44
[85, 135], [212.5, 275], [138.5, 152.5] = -0.15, 8.33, 6.79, 7.92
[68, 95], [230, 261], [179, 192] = -0.08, 8.51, 6.88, 7.48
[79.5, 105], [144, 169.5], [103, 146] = 0.01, 8.29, 8.8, 8.54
